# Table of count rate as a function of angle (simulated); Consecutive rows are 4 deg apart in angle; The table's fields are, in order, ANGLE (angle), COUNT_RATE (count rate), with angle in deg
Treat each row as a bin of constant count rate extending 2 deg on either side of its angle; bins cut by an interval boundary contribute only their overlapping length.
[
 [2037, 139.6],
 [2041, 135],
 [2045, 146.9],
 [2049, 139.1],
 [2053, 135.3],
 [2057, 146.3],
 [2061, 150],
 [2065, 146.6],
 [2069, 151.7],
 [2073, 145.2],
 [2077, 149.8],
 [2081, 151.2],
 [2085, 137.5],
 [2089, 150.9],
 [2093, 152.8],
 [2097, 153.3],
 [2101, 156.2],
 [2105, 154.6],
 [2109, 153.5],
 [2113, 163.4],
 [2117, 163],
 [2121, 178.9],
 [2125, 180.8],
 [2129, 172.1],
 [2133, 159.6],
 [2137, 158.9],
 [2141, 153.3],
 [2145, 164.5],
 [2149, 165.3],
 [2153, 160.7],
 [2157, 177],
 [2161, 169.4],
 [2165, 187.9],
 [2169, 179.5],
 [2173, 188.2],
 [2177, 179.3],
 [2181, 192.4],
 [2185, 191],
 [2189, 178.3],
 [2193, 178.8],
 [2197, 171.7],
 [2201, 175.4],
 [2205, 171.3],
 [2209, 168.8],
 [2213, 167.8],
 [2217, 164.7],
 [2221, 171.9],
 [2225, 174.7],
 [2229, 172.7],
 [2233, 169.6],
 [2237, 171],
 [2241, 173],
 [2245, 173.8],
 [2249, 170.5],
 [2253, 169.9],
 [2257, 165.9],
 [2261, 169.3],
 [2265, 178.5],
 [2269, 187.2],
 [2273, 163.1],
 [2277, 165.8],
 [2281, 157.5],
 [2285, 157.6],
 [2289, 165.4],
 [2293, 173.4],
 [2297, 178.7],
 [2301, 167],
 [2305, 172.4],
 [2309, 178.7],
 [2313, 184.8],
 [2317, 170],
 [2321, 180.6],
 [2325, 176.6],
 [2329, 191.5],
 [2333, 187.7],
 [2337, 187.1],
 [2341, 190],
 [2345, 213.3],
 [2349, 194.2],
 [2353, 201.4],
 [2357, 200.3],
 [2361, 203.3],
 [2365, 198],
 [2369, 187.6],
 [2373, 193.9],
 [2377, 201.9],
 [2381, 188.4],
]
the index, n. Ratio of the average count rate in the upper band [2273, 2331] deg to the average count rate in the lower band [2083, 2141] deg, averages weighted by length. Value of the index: 1.08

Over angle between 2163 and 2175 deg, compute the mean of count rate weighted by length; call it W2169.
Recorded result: 185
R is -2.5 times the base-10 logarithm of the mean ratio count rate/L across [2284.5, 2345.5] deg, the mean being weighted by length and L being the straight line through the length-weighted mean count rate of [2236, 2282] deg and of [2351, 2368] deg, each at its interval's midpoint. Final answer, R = 0.05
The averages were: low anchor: 171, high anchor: 200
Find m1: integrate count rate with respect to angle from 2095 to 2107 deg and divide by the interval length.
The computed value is 155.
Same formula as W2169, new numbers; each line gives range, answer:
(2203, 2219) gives 168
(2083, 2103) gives 150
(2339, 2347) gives 202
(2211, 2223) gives 168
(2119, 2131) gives 177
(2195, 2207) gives 173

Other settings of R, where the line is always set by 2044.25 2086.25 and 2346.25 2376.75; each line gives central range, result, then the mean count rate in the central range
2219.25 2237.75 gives 0.01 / 172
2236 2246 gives 0.02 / 173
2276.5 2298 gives 0.12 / 166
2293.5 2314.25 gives 0.07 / 176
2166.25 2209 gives -0.08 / 180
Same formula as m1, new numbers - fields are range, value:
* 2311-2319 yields 177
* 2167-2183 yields 185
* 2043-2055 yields 140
